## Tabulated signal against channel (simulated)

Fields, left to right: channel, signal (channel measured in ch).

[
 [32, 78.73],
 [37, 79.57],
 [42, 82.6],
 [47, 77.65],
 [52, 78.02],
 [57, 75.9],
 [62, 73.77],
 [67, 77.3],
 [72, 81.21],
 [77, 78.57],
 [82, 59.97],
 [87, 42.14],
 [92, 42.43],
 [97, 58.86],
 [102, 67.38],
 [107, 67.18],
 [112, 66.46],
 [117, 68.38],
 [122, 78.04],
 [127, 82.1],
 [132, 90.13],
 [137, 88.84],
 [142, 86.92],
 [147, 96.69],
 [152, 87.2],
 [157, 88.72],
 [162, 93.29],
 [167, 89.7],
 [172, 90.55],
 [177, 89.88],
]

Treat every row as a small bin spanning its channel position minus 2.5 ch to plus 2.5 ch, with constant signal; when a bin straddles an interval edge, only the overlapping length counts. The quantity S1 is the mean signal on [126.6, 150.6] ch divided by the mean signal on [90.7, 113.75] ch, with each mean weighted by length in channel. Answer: 1.46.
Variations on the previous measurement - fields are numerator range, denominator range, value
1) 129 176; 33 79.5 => 1.15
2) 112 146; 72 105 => 1.36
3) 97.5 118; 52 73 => 0.86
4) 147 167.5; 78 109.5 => 1.58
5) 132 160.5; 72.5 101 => 1.53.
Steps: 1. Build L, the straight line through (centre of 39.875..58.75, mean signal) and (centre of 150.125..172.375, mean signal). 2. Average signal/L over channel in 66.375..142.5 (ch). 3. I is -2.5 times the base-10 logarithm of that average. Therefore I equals 0.20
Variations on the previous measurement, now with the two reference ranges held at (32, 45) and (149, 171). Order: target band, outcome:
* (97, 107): 0.29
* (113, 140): 0.09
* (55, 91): 0.21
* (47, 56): 0.05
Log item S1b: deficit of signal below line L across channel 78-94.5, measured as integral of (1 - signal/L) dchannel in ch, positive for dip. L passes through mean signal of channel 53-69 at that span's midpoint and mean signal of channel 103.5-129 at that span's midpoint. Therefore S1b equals 5.2 ch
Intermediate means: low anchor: 75.8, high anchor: 72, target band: 50.9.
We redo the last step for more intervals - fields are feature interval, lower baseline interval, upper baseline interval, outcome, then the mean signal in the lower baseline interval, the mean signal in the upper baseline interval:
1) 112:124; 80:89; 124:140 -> 0.7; 51.1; 86.7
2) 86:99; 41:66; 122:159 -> 5.4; 77.3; 87.9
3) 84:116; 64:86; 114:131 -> 7.2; 72.1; 77.1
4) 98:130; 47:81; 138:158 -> 5.1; 76.7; 89.9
